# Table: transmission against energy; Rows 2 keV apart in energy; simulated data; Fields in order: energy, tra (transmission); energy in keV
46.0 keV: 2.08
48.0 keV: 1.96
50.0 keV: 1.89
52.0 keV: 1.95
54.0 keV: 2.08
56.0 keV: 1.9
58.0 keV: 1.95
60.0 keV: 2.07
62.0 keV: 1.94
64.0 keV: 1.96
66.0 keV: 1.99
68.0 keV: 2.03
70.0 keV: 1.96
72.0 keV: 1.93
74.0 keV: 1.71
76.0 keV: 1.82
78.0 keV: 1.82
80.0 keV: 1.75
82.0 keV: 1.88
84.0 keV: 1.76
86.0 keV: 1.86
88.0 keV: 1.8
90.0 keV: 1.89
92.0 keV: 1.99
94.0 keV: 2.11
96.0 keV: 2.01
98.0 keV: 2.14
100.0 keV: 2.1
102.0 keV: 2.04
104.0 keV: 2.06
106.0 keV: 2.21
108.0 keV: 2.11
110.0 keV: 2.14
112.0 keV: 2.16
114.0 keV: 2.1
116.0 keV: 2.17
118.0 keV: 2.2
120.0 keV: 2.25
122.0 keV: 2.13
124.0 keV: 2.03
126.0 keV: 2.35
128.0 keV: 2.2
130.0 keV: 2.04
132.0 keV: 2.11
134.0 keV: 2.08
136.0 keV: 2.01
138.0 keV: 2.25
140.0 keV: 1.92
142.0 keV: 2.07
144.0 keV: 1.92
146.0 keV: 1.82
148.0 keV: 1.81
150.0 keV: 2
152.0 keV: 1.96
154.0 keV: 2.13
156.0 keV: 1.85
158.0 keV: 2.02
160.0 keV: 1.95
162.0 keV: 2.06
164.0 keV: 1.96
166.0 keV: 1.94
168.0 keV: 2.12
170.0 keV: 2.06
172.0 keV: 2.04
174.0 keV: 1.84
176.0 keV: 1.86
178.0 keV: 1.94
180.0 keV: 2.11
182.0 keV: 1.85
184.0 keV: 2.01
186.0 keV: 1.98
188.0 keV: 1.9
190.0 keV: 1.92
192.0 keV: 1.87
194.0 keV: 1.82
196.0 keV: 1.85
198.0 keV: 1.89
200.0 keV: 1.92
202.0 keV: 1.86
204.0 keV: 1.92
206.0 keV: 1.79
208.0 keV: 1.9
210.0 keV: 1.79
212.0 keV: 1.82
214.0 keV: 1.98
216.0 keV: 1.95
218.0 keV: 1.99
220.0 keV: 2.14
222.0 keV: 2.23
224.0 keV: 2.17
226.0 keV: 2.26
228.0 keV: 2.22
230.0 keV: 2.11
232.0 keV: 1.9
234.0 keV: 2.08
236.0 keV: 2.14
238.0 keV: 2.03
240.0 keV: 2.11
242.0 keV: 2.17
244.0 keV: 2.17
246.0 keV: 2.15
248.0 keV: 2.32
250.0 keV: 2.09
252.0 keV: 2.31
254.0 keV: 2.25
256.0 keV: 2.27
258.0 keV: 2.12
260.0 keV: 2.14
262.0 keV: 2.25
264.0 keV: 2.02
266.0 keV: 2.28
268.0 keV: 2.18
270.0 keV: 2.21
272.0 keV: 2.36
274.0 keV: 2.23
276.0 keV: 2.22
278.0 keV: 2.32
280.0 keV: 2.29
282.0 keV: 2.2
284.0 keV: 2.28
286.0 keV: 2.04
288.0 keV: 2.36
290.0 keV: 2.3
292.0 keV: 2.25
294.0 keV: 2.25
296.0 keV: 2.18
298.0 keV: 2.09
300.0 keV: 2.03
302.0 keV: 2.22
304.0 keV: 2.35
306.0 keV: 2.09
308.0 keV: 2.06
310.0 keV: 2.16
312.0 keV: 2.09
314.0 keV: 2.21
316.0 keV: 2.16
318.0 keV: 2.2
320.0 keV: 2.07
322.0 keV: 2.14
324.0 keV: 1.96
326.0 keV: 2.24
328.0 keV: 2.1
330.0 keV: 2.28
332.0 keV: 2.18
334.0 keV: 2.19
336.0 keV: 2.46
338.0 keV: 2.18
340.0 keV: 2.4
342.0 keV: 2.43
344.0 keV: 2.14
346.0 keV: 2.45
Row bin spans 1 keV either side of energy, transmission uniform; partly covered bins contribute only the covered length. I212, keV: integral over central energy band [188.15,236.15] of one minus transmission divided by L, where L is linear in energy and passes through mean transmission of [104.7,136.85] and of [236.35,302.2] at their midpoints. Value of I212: 4.5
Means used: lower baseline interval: 2.14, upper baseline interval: 2.2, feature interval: 1.98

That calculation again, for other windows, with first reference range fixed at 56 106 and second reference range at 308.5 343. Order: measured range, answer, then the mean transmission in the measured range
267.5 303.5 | -1.1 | 2.23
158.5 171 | 0.1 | 2.02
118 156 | -1.0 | 2.06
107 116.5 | -0.8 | 2.13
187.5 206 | 1.7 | 1.88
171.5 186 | 0.7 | 1.95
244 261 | -0.6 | 2.2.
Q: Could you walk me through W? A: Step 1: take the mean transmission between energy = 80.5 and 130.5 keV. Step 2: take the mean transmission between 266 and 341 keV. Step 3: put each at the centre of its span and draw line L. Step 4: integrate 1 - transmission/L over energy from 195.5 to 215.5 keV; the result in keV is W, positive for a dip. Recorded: 2.4 keV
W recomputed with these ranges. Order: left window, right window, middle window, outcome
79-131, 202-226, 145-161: 0.6 keV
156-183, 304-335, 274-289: -1.0 keV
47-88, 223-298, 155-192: 1.8 keV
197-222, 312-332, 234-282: -4.2 keV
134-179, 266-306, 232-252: 0.1 keV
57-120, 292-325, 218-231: -0.5 keV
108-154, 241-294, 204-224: 1.9 keV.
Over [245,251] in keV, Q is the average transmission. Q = 2.19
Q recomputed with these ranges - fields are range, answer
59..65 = 1.99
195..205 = 1.89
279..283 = 2.25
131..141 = 2.07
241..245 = 2.17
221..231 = 2.2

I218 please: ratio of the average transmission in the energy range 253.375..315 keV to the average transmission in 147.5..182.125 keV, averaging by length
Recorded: 1.11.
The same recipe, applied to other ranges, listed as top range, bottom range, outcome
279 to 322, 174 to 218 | 1.15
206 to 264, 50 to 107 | 1.08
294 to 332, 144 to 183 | 1.10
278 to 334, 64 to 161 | 1.08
